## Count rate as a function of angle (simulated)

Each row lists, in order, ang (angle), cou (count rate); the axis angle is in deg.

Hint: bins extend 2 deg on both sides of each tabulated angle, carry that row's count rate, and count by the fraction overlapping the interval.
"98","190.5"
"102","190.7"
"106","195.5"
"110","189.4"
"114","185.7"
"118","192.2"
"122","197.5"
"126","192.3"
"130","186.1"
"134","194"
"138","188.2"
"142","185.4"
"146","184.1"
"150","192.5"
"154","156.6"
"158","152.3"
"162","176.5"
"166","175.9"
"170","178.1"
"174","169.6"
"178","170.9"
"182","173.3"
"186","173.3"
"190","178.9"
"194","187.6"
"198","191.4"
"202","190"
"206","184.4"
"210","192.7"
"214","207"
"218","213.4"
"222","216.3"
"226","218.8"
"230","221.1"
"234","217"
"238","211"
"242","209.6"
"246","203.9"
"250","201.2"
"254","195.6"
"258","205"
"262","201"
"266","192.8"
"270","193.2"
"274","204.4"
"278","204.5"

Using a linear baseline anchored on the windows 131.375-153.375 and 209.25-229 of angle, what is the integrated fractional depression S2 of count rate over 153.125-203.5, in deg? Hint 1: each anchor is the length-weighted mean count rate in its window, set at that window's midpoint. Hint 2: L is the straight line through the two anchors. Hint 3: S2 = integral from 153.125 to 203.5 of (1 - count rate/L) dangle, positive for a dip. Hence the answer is 5.9 deg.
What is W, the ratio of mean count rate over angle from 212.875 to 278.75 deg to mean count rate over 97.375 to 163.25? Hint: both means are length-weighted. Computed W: 1.1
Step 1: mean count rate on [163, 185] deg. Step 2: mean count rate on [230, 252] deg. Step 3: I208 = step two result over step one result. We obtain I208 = 1.21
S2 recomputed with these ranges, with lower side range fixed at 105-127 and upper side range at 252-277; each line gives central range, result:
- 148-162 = 1.83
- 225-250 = -1.87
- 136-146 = 0.36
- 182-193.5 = 1.07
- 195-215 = 0.41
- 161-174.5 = 1.31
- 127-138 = 0.16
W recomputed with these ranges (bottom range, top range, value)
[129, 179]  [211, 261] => 1.18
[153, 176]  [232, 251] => 1.24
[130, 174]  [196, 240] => 1.15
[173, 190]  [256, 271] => 1.15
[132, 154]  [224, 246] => 1.15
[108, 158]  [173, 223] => 1.01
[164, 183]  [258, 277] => 1.15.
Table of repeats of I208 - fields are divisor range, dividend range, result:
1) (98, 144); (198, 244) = 1.08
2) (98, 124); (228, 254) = 1.09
